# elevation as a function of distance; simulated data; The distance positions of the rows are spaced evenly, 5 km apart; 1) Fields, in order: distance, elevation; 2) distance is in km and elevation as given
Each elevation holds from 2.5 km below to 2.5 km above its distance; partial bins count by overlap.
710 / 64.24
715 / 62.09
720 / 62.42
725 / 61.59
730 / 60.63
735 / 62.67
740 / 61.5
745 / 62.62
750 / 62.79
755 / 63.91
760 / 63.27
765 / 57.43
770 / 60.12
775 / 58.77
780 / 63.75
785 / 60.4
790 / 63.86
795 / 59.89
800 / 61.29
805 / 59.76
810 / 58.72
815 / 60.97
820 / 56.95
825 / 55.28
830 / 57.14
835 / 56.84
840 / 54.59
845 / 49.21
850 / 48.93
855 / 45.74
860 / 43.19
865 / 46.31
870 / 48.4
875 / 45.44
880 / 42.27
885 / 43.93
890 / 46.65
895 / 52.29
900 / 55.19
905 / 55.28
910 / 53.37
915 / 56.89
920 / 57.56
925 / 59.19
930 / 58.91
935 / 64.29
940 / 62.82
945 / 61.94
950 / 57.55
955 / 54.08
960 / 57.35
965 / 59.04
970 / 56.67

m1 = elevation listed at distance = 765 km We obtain 57.43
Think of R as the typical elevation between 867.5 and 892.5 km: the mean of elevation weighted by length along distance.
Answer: 45.3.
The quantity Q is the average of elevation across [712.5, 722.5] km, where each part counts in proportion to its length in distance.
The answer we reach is 62.3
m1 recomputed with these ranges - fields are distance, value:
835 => 56.84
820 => 56.95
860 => 43.19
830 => 57.14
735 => 62.67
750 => 62.79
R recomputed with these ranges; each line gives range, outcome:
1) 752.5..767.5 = 61.5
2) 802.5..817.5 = 59.8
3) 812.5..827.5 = 57.7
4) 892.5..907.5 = 54.3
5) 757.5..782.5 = 60.7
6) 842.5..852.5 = 49.1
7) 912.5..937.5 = 59.4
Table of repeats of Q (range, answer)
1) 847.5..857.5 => 47.3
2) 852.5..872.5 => 45.9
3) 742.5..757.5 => 63.1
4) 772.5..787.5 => 61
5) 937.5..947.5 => 62.4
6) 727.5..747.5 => 61.9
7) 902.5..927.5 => 56.5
